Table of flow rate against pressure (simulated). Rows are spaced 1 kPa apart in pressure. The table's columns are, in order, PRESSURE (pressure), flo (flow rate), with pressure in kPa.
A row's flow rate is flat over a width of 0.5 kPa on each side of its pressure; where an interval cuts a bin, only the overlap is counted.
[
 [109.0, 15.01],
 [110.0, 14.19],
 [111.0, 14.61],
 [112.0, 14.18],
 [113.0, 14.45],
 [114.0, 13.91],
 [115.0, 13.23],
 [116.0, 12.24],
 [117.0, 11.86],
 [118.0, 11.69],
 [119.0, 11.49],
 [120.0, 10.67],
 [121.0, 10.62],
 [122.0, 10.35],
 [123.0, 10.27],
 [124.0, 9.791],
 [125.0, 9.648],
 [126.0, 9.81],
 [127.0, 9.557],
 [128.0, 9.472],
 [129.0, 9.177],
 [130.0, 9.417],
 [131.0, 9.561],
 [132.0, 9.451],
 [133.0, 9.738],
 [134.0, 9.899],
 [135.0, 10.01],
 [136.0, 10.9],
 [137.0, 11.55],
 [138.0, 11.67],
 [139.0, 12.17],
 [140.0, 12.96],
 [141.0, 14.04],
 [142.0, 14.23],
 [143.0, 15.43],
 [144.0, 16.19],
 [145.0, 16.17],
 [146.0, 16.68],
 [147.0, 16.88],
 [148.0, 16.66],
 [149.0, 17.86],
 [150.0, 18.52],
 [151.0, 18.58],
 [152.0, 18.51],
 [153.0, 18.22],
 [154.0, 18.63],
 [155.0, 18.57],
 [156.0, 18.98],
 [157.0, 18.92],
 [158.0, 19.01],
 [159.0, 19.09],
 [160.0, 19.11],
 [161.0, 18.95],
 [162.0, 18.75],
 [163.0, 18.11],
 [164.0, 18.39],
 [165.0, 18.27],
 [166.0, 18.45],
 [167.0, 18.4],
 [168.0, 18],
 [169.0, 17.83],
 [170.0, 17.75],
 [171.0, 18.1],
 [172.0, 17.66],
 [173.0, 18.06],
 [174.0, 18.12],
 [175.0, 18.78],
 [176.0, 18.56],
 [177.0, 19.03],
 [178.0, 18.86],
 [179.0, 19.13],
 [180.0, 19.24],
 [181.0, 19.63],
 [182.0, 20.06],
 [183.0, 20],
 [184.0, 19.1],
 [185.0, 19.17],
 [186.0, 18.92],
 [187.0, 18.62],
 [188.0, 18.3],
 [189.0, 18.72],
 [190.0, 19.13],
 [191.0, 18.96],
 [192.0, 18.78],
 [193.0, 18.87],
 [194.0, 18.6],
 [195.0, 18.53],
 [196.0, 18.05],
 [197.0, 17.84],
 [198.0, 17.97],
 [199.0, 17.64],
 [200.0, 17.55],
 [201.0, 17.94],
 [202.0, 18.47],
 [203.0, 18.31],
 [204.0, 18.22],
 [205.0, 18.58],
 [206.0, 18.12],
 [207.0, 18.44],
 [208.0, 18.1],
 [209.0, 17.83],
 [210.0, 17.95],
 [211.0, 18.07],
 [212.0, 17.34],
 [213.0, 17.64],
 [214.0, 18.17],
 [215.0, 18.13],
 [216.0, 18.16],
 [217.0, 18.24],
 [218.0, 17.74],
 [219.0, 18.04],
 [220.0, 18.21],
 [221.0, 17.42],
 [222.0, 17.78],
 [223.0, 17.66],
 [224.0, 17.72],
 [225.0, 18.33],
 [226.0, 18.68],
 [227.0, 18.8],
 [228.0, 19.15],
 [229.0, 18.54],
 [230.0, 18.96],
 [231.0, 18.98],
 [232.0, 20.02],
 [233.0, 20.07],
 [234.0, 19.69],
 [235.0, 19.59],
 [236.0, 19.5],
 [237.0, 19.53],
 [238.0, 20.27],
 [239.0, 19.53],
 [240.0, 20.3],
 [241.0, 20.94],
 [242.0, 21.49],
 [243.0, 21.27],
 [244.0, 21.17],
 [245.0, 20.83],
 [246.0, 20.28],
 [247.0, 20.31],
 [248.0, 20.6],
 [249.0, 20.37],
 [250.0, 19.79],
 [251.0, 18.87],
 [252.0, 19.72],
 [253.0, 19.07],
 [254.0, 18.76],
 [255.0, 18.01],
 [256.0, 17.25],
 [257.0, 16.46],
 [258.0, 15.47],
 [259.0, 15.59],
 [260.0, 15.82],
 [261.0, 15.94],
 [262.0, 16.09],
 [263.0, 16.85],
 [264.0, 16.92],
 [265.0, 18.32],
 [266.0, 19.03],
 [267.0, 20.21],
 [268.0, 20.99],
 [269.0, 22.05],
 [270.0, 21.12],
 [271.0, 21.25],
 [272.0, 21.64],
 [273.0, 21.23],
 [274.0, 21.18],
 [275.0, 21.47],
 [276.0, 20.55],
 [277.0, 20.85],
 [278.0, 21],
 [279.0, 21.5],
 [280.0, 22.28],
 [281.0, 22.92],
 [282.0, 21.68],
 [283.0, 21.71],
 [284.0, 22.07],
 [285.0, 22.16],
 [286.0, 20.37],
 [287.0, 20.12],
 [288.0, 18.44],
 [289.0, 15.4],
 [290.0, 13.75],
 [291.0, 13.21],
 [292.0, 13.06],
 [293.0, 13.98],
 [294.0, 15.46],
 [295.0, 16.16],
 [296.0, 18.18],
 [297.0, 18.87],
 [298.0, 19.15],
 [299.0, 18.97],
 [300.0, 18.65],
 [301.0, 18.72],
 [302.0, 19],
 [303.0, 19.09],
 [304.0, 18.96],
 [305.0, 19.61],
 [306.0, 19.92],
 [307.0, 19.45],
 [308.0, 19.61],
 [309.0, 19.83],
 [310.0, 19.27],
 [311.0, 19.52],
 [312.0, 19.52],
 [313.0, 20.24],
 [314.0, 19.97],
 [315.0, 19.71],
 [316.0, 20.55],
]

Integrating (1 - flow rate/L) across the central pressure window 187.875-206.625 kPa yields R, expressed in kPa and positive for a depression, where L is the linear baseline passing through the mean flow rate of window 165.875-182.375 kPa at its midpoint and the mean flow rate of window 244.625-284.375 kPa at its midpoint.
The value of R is 0.5 kPa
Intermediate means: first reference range 18.6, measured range 18.3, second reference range 19.6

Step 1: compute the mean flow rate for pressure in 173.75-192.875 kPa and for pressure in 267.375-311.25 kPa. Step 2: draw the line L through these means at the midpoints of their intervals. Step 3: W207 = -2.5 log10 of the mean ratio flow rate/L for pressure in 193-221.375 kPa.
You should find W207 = 0.06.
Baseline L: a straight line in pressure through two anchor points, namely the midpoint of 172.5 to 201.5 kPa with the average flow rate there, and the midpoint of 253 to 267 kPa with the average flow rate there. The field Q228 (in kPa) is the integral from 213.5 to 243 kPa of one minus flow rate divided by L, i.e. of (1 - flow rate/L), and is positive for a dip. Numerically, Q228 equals -1.95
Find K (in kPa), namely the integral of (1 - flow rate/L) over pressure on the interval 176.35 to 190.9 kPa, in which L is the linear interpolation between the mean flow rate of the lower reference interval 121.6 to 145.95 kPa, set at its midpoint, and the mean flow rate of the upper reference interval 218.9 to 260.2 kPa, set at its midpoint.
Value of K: -4.0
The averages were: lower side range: 11.4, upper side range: 19.1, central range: 19.1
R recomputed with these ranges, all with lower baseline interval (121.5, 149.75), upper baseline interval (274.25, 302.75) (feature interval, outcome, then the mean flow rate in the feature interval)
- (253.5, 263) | 0.5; 16.6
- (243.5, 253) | -1.7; 20.2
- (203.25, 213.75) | -1.8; 18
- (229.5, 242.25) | -2.5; 19.9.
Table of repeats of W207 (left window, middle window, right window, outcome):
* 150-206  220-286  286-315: -0.07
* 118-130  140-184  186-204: -0.24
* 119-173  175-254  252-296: -0.12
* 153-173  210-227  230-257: 0.08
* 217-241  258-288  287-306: -0.12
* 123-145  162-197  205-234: -0.24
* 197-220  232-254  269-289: -0.03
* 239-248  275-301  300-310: 0.05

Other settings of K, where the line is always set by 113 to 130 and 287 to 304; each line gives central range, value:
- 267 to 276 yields -2.81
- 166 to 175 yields -3.85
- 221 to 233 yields -3.26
